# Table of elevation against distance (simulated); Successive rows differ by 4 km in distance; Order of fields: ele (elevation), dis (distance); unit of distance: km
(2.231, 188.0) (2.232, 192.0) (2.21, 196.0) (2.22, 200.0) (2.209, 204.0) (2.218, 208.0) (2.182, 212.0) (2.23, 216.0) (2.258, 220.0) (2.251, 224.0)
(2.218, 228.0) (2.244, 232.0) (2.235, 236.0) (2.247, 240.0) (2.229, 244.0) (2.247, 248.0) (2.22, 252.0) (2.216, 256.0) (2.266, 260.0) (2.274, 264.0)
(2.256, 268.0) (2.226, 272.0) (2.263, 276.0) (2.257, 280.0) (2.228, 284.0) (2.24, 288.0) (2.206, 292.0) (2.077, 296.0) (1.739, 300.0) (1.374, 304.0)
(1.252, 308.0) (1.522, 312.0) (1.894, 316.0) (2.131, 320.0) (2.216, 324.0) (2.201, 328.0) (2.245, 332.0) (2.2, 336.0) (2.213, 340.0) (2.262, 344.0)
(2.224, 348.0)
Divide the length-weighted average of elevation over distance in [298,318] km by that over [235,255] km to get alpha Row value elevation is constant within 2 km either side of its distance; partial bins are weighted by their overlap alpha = 0.7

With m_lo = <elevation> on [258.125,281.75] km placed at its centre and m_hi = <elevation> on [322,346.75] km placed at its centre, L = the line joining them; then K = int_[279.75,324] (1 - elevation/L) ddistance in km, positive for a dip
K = 6.69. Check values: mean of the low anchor 2.26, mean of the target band 1.9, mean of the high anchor 2.22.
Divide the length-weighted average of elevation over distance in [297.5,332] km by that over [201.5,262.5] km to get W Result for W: 0.82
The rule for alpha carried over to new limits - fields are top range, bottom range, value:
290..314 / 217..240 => 0.76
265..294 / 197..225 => 1.01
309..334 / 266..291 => 0.89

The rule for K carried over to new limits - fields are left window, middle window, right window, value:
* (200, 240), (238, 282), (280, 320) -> -4.23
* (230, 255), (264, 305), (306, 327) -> -2.21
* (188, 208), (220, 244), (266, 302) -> -0.46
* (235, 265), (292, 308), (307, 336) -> 2.51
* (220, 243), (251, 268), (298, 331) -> -1.25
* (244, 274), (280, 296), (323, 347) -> 0.18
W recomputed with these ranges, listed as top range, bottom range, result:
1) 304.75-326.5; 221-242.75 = 0.80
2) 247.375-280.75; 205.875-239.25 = 1.01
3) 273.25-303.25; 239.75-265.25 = 0.94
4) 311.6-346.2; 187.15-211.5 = 0.96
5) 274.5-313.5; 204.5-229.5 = 0.86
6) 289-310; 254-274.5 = 0.78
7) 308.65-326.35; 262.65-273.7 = 0.84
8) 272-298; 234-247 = 0.99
